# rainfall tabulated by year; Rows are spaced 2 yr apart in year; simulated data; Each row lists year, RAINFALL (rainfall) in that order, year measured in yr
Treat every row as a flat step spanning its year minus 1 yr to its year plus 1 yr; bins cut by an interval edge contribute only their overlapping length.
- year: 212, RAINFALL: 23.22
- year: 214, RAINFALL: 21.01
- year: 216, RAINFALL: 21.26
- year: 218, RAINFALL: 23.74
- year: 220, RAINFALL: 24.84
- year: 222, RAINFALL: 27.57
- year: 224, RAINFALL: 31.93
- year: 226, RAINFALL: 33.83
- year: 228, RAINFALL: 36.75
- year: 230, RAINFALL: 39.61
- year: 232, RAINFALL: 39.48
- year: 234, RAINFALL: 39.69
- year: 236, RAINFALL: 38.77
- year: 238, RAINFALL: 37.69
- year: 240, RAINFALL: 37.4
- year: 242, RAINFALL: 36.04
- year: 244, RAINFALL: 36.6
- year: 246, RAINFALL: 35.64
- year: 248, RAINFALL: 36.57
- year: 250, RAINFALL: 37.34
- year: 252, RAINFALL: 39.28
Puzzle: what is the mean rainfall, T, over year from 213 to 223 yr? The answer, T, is 23.7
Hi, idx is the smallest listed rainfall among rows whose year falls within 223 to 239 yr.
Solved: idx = 31.93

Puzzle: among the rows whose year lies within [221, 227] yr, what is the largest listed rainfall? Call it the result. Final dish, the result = 33.83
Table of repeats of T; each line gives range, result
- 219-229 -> 31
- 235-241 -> 38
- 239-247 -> 36.4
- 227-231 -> 38.2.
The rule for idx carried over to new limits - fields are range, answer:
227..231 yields 36.75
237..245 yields 36.04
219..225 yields 24.84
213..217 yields 21.01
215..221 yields 21.26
